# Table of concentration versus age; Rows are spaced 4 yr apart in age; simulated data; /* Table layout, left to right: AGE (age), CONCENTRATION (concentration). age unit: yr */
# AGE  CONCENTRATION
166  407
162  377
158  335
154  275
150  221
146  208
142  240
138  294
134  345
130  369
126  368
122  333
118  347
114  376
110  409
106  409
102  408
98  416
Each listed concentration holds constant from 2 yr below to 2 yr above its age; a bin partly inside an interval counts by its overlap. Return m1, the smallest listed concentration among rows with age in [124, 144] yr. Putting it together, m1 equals 240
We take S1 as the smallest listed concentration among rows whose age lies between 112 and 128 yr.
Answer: 333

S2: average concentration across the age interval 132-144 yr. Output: 293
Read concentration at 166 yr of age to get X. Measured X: 407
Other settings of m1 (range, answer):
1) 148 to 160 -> 221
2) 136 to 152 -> 208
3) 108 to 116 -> 376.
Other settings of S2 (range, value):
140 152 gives 223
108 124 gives 366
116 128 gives 349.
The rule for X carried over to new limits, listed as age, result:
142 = 240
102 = 408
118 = 347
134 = 345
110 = 409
